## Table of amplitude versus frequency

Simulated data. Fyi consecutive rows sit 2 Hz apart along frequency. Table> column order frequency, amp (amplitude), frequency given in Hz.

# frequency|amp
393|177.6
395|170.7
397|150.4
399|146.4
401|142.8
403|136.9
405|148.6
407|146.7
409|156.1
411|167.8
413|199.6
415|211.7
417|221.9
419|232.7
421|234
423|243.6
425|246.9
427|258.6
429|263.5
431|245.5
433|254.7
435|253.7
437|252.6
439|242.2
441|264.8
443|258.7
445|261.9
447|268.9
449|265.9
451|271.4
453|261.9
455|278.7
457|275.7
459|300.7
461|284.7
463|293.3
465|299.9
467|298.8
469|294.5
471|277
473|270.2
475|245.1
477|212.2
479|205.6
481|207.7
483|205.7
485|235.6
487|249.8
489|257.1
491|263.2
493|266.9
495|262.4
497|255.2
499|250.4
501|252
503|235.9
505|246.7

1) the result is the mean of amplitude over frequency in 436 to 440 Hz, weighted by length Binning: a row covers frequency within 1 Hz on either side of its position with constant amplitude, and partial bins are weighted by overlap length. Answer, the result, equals 247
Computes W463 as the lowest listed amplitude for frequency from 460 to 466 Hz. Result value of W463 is 284.7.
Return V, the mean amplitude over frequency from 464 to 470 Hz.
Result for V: 298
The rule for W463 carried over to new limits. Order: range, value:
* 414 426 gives 211.7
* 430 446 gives 242.2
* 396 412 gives 136.9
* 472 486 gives 205.6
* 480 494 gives 205.7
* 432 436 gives 253.7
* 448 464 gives 261.9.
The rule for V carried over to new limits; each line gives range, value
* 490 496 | 264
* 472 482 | 228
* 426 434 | 256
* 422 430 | 253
